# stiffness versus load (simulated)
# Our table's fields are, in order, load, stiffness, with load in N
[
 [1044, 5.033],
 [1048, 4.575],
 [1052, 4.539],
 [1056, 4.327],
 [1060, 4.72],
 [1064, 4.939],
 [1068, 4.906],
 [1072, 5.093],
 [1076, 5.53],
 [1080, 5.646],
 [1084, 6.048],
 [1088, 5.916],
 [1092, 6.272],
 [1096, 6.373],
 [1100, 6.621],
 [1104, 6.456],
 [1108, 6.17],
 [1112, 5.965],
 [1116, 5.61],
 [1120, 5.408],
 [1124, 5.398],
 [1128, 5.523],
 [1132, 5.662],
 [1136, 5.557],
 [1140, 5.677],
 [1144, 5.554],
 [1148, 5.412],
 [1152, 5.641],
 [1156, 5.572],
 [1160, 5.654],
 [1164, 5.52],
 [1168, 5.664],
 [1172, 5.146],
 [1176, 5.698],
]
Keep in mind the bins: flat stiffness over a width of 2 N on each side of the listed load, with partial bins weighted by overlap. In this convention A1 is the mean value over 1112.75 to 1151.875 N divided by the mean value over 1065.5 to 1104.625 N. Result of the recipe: 0.9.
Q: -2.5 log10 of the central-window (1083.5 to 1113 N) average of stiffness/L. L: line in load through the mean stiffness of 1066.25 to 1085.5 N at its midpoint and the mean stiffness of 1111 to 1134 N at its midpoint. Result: -0.14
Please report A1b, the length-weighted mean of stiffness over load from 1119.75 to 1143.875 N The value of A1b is 5.55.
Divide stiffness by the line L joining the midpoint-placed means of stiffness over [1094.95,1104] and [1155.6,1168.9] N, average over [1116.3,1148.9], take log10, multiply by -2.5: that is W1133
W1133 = 0.09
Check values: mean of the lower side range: 6.5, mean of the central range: 5.53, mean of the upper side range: 5.6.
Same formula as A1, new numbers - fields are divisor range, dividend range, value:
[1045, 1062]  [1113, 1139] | 1.21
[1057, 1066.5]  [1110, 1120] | 1.19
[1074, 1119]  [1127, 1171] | 0.92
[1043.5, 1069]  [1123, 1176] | 1.18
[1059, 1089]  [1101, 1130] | 1.09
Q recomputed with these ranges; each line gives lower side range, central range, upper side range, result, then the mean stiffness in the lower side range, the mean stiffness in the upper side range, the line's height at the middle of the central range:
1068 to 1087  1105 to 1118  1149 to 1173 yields -0.08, 5.53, 5.54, 5.53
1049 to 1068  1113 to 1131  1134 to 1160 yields -0.04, 4.66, 5.58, 5.32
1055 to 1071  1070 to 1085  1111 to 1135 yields -0.12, 4.77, 5.58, 4.97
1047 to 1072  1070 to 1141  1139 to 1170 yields -0.14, 4.71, 5.58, 5.13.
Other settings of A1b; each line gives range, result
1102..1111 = 6.27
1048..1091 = 5.16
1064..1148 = 5.74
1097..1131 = 5.9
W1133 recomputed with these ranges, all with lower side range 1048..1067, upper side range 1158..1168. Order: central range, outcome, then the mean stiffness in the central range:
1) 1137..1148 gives -0.03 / 5.57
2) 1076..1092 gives -0.20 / 5.88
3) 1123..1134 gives -0.05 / 5.54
